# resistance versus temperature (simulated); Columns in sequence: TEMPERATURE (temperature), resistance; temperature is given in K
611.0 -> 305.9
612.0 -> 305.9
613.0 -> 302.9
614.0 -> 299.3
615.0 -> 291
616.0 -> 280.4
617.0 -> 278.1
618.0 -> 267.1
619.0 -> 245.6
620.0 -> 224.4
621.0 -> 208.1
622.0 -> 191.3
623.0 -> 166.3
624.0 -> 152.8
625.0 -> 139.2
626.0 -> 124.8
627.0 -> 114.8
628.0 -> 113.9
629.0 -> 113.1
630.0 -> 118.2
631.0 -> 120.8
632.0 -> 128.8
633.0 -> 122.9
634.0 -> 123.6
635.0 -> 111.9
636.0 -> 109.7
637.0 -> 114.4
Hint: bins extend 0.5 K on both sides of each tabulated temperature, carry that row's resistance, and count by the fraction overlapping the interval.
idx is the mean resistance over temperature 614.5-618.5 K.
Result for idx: 279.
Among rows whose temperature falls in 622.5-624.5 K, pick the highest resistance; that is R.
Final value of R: 166.3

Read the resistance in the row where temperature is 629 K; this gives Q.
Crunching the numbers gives 113.1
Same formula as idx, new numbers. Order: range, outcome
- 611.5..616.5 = 296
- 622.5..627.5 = 140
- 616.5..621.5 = 245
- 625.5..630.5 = 117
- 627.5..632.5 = 119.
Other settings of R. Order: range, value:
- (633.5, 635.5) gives 123.6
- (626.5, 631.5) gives 120.8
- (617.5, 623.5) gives 267.1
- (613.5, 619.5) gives 299.3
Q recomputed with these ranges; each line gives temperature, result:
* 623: 166.3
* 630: 118.2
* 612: 305.9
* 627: 114.8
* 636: 109.7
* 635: 111.9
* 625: 139.2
